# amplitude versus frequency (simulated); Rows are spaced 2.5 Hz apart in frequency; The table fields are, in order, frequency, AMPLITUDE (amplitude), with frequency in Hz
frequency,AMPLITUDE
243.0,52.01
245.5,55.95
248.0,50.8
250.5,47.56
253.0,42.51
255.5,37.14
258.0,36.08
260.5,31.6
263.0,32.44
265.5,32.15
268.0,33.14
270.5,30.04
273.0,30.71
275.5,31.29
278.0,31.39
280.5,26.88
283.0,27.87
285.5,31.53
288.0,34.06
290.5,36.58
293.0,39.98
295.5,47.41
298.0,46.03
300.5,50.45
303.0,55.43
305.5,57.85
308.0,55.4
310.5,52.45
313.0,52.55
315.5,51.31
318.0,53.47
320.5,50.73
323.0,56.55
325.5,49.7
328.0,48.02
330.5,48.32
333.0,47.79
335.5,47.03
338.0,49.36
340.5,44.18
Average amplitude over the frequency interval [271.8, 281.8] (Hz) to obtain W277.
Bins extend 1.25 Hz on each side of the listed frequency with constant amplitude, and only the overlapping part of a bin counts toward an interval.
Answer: 30.1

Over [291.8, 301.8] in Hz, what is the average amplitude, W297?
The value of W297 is 46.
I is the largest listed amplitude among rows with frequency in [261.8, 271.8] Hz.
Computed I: 33.14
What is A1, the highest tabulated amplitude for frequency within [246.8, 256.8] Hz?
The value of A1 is 50.8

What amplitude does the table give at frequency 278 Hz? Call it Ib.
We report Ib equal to 31.39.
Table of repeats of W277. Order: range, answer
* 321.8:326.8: 53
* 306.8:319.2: 53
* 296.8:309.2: 53.1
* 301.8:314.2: 54.7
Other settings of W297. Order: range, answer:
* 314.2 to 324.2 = 53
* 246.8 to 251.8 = 49.1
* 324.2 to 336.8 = 48.2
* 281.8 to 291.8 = 32.6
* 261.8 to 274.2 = 31.7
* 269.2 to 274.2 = 30.4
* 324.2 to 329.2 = 48.9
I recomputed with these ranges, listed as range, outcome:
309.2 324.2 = 56.55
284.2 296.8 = 47.41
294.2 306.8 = 57.85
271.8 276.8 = 31.29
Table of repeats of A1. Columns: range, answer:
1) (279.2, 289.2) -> 34.06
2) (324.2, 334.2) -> 49.7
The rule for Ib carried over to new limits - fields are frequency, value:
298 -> 46.03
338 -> 49.36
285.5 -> 31.53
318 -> 53.47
